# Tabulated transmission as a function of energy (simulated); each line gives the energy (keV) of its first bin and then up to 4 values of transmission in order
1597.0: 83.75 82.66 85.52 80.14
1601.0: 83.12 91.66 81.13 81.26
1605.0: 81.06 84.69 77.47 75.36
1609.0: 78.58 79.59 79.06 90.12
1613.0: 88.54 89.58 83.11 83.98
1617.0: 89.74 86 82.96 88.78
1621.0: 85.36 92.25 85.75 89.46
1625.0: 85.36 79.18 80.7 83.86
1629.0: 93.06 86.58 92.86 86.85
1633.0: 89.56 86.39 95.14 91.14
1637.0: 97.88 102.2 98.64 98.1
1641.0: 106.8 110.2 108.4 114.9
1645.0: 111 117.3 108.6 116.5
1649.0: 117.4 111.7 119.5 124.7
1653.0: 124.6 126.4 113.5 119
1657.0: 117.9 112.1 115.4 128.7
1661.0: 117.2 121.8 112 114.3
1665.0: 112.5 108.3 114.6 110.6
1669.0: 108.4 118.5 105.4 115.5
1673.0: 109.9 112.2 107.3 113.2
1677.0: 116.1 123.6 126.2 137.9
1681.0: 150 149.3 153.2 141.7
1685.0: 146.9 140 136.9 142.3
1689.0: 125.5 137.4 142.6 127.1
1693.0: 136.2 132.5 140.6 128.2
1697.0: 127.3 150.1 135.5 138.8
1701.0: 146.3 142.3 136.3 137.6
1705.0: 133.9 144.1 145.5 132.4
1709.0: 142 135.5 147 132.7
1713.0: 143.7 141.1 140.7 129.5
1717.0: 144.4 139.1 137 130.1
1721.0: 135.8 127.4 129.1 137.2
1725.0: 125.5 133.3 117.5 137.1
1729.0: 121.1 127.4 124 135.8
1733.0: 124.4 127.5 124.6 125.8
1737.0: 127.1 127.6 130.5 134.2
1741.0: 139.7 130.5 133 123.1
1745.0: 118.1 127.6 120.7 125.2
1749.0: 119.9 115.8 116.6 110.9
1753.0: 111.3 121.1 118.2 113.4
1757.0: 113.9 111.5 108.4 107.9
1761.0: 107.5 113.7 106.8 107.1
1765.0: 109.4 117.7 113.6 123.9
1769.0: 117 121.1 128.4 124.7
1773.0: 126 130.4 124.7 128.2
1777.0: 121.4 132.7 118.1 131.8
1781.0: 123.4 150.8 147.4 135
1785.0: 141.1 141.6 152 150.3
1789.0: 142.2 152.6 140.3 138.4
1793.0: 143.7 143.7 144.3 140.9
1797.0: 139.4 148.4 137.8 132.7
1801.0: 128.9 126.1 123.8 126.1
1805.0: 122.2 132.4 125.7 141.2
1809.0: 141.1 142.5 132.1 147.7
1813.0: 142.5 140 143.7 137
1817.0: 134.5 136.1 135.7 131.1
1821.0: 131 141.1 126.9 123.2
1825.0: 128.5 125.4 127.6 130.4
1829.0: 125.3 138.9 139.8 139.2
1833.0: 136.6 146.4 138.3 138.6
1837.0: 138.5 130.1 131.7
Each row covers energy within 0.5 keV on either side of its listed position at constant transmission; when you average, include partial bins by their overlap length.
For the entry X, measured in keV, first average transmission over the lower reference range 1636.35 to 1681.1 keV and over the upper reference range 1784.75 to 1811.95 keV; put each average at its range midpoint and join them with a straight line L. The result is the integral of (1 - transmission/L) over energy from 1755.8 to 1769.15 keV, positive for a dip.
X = 2.0 keV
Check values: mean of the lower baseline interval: 115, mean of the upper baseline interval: 138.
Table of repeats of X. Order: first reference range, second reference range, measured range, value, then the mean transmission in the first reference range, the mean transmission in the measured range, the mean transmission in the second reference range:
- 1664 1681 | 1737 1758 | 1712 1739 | -2.4 keV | 116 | 131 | 122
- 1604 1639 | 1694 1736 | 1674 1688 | -1.9 keV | 86.6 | 134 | 135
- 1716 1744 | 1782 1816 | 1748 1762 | 2.1 keV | 130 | 114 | 139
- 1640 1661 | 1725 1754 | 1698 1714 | -2.4 keV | 116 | 140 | 125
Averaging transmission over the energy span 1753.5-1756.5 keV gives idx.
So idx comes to 118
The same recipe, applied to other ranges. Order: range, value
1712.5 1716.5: 139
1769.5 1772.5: 125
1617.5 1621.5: 85.8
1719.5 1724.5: 132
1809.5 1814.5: 141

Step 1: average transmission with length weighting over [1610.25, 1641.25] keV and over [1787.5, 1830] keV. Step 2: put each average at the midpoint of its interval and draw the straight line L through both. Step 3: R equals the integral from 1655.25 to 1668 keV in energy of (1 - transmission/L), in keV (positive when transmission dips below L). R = -2.29 keV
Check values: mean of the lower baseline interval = 89.1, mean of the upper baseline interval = 136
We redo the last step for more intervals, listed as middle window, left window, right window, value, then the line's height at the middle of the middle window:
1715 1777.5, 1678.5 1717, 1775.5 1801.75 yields 6.8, 139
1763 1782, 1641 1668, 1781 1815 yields 1.8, 135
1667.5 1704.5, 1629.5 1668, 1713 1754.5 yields -4.2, 118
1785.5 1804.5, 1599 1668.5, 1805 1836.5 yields -1.4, 130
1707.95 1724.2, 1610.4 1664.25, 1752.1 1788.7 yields -3.2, 114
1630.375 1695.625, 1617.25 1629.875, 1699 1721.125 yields -4.6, 110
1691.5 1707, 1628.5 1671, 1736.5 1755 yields -2.7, 117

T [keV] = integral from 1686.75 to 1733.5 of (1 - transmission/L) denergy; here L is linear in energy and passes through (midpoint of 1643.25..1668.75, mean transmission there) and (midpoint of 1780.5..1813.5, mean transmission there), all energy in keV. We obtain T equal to -3.9 keV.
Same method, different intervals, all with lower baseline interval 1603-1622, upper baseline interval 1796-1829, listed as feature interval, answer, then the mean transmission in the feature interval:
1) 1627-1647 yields -1.8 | 98.3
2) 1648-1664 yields -4.0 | 119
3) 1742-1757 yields -0.2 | 120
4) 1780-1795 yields -1.8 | 143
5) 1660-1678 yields -2.9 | 114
